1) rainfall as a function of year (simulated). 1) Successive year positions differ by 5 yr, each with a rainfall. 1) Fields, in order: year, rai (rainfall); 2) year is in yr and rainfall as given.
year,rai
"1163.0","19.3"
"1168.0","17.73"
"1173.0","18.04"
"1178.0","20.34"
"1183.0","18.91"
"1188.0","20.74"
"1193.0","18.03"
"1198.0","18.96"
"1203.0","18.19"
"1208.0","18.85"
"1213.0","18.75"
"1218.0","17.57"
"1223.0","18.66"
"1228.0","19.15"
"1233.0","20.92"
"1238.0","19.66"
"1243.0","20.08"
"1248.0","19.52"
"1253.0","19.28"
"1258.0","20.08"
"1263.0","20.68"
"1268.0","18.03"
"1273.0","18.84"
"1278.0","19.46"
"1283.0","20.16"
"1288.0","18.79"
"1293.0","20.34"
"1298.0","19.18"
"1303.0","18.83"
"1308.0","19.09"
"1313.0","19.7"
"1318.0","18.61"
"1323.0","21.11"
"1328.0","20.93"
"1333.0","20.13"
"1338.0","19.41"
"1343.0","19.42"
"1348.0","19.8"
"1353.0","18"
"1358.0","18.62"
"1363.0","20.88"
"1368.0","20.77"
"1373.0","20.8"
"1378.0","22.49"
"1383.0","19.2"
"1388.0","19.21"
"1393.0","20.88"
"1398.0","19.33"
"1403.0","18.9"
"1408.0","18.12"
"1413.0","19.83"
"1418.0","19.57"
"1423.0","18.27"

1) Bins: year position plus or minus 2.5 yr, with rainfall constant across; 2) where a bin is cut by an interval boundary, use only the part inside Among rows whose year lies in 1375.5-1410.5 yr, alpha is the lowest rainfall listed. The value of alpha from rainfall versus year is 18.12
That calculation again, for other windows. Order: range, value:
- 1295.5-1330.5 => 18.61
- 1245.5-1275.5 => 18.03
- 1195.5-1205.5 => 18.19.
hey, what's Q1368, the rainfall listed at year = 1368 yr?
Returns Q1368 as 20.77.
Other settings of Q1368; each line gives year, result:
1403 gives 18.9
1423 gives 18.27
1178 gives 20.34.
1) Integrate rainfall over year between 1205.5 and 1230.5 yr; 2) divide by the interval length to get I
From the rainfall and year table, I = 18.6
